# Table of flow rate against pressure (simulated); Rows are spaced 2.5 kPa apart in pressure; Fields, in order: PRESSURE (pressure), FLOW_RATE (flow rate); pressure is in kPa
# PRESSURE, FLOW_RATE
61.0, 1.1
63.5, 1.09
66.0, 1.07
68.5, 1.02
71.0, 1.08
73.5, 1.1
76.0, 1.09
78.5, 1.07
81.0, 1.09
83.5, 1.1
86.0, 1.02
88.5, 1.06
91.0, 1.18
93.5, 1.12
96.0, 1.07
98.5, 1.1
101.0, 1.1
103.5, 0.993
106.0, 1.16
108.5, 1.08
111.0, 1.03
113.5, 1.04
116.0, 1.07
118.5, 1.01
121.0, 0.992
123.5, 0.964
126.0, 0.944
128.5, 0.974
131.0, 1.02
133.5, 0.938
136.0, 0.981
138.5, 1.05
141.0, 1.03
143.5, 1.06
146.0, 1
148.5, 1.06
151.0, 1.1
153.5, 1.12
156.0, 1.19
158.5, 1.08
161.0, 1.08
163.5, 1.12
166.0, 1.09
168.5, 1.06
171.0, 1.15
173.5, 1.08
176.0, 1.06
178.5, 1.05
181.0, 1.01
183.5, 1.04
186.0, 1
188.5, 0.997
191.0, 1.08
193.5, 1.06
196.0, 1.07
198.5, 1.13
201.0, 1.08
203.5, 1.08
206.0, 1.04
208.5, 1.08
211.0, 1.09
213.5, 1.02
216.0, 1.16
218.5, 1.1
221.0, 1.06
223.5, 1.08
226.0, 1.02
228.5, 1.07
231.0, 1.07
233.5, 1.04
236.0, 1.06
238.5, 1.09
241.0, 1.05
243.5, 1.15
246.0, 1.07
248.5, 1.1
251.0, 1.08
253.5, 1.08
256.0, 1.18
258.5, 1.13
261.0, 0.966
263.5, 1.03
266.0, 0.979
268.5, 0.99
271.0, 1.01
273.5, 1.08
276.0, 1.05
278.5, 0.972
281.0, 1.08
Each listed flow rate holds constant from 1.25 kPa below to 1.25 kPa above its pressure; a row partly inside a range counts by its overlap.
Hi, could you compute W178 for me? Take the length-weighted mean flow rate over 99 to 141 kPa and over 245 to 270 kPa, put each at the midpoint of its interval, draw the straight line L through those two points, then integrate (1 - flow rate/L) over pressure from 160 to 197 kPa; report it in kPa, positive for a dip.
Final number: -0.9 kPa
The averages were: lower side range 1.02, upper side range 1.06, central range 1.06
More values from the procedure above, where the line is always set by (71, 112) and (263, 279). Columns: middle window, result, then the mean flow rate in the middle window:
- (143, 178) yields -1.0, 1.09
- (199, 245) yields -1.8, 1.08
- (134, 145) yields 0.5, 1.02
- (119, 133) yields 1.2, 0.978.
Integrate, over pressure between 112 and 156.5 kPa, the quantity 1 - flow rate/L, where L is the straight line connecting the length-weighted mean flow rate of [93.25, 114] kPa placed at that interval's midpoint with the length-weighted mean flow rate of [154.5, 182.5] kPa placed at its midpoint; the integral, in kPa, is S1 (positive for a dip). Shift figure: 2.2 kPa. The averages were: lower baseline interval 1.08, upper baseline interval 1.09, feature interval 1.03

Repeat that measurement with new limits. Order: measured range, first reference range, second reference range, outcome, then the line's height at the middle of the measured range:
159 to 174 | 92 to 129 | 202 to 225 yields -0.5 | 1.06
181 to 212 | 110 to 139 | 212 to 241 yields -0.3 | 1.05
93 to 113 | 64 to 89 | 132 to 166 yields -0.2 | 1.07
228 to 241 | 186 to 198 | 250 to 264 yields 0.1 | 1.07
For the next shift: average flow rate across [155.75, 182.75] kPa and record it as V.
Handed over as 1.08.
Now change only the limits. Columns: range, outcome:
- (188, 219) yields 1.08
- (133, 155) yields 1.04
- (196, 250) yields 1.08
